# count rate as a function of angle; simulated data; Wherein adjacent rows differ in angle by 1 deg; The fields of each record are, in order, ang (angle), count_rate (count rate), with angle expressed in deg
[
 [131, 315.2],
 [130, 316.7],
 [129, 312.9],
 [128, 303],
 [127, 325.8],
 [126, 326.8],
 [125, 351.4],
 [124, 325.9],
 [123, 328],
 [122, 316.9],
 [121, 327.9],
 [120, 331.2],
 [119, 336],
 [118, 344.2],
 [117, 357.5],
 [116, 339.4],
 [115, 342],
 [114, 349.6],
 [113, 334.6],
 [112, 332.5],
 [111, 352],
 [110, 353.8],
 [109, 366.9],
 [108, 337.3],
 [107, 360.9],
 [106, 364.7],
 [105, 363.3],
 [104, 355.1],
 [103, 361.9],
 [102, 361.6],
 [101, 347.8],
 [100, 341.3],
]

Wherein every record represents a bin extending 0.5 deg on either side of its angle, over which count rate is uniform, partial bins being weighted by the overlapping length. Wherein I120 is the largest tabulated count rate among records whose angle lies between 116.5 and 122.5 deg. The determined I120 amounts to 357.5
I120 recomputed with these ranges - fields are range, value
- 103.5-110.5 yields 366.9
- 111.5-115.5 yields 349.6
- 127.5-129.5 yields 312.9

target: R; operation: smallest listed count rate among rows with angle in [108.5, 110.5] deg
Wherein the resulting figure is 353.8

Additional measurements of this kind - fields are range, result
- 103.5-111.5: 337.3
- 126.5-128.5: 303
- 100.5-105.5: 347.8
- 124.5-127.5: 325.8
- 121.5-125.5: 316.9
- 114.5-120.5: 331.2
